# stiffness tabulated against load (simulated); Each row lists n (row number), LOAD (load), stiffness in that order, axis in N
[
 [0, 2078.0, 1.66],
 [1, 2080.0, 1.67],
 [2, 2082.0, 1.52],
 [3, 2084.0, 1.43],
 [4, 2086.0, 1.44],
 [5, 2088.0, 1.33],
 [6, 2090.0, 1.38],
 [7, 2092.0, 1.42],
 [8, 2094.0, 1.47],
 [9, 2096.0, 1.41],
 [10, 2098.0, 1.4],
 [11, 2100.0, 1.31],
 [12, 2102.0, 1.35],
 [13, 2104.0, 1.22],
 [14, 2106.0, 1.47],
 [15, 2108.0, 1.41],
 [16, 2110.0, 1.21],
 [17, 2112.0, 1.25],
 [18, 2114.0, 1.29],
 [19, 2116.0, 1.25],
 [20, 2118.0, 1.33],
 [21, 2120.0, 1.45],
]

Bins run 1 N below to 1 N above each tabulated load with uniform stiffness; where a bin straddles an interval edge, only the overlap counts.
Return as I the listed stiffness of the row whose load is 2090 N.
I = 1.38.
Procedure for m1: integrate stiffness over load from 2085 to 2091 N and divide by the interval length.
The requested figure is 1.38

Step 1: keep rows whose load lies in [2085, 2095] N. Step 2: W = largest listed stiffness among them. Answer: 1.47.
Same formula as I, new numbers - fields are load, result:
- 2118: 1.33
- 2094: 1.47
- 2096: 1.41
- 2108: 1.41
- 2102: 1.35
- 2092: 1.42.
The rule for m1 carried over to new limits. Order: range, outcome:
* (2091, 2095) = 1.44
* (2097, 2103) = 1.35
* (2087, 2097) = 1.4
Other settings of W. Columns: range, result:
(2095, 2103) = 1.41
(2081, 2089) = 1.52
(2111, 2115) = 1.29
